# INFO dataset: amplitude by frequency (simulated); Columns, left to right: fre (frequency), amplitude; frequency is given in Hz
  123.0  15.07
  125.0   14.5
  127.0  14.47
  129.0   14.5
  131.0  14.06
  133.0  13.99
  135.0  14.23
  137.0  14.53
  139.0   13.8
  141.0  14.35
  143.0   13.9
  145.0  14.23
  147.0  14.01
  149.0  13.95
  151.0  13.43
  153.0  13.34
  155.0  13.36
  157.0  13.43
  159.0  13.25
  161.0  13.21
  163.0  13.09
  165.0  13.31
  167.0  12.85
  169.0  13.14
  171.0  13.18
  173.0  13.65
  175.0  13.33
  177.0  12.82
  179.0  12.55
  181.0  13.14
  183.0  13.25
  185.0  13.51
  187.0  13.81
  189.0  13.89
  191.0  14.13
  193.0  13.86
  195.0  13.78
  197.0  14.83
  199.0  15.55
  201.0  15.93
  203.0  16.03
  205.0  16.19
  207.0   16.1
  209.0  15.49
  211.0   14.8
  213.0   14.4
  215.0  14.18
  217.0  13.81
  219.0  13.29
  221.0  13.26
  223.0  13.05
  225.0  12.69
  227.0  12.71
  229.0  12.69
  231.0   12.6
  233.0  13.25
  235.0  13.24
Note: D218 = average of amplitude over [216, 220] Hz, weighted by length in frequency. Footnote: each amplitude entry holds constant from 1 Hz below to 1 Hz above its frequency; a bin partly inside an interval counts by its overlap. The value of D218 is 13.6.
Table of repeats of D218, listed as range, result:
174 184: 13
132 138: 14.2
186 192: 13.9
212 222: 13.8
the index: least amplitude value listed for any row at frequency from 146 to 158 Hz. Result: 13.34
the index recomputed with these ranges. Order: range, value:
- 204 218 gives 13.81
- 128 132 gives 14.06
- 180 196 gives 13.14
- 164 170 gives 12.85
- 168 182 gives 12.55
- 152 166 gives 13.09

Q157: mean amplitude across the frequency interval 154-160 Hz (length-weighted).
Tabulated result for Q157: 13.3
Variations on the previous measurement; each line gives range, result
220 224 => 13.2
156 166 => 13.3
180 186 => 13.3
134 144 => 14.2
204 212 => 15.6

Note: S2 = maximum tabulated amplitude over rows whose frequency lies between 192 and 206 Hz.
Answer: 16.19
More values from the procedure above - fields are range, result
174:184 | 13.33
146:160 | 14.01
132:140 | 14.53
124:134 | 14.5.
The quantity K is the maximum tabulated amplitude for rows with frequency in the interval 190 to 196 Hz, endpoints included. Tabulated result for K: 14.13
